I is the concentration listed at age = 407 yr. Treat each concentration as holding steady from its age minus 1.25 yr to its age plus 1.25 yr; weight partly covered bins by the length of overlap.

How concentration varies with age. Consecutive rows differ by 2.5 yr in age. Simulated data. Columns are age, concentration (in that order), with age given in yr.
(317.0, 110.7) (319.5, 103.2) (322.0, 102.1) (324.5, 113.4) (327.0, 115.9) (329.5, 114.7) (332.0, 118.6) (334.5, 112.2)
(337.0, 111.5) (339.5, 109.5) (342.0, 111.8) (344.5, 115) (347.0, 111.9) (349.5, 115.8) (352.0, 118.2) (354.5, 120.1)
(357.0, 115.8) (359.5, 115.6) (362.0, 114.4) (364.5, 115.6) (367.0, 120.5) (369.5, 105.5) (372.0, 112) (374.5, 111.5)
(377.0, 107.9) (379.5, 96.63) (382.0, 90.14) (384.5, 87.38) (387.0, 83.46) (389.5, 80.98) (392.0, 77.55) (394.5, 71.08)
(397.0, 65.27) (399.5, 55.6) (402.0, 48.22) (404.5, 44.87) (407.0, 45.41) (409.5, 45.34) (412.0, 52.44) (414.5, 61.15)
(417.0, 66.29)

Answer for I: 45.41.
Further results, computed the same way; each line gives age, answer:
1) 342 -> 111.8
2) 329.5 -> 114.7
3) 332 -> 118.6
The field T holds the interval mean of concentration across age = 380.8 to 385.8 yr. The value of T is 88.7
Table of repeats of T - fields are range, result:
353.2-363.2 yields 116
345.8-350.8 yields 114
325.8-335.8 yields 115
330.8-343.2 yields 113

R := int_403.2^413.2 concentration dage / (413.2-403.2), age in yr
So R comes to 47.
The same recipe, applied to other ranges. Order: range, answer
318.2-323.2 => 103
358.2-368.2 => 117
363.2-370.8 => 114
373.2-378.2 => 110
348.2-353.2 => 117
